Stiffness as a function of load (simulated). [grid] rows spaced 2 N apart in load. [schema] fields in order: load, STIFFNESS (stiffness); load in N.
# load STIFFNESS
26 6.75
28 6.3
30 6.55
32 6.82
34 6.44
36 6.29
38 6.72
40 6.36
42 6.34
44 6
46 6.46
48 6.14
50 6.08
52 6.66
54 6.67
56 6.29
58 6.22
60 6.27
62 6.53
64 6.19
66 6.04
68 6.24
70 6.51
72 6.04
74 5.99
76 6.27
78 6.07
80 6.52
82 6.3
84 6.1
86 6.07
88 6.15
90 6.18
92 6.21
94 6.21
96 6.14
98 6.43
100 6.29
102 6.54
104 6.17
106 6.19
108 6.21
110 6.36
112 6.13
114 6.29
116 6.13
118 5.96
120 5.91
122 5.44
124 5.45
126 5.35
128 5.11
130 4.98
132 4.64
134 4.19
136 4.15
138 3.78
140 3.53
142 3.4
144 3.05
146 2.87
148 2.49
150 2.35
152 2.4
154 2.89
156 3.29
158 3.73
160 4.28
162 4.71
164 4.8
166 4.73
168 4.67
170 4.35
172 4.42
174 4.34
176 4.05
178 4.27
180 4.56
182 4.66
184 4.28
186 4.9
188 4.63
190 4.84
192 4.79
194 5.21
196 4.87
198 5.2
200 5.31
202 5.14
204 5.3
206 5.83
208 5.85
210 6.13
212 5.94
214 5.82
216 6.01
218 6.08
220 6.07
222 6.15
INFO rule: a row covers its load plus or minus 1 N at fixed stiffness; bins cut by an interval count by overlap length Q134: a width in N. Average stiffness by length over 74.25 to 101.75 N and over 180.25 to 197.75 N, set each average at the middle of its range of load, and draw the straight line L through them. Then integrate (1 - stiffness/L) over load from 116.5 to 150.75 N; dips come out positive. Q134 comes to 7.9 N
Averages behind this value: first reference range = 6.23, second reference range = 4.78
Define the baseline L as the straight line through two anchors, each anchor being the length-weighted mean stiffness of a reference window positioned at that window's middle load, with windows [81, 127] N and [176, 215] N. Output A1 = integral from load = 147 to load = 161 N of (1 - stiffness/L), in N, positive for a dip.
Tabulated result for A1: 6.27 N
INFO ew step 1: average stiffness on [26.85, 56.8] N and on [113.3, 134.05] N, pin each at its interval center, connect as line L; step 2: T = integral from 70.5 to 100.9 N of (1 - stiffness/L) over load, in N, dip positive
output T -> -1.6 N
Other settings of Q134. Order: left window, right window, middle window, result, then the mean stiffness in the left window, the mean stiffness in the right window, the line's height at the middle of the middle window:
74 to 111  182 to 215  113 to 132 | 1.2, 6.24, 5.23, 5.95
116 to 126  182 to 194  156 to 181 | 3.2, 5.7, 4.73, 5.01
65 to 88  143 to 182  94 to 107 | -1.8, 6.19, 3.82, 5.53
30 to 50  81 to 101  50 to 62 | -0.1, 6.39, 6.21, 6.33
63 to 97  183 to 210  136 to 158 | 9.8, 6.19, 5.13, 5.58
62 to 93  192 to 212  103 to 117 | -0.5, 6.2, 5.42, 6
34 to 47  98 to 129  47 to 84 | -0.2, 6.37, 5.98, 6.24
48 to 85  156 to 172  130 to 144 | 2.7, 6.27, 4.39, 4.91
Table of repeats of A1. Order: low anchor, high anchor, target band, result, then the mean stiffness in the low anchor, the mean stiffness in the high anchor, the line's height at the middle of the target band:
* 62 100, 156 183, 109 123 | -1.4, 6.21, 4.39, 5.49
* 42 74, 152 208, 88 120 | -3.3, 6.28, 4.58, 5.64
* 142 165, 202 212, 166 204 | 0.2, 3.35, 5.73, 4.75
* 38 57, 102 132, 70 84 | -0.2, 6.35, 5.82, 6.13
